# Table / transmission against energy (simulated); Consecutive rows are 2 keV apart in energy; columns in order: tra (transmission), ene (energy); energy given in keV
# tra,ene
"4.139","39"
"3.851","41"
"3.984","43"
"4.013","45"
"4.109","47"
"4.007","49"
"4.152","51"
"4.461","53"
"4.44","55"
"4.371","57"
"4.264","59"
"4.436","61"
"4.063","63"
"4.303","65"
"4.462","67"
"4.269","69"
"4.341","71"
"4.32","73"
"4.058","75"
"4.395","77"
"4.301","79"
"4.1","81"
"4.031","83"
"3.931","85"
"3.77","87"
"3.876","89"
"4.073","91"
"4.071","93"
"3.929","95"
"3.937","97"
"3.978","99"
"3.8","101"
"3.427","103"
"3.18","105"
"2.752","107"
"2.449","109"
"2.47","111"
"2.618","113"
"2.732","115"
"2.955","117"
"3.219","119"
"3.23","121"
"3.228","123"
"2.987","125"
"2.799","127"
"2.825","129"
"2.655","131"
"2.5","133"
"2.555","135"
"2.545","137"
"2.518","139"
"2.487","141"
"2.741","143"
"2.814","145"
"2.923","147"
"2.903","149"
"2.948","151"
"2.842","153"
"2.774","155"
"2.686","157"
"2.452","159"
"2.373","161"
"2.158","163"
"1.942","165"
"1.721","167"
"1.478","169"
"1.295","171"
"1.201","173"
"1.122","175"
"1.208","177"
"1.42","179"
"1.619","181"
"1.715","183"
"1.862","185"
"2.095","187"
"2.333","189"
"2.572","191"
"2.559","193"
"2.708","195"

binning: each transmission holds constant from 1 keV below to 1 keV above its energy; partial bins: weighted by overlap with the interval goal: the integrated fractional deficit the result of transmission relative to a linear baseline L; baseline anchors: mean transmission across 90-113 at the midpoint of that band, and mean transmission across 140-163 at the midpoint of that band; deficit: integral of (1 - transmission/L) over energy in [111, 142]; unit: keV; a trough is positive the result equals 2.9 keV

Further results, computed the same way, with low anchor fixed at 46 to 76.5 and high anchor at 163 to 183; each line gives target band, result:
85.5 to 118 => -1.0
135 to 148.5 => -2.4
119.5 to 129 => -1.2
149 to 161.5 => -5.0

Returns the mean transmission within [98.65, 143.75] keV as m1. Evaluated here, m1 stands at 2.88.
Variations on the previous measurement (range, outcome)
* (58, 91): 4.18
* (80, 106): 3.85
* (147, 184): 2.02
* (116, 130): 3.03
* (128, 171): 2.49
